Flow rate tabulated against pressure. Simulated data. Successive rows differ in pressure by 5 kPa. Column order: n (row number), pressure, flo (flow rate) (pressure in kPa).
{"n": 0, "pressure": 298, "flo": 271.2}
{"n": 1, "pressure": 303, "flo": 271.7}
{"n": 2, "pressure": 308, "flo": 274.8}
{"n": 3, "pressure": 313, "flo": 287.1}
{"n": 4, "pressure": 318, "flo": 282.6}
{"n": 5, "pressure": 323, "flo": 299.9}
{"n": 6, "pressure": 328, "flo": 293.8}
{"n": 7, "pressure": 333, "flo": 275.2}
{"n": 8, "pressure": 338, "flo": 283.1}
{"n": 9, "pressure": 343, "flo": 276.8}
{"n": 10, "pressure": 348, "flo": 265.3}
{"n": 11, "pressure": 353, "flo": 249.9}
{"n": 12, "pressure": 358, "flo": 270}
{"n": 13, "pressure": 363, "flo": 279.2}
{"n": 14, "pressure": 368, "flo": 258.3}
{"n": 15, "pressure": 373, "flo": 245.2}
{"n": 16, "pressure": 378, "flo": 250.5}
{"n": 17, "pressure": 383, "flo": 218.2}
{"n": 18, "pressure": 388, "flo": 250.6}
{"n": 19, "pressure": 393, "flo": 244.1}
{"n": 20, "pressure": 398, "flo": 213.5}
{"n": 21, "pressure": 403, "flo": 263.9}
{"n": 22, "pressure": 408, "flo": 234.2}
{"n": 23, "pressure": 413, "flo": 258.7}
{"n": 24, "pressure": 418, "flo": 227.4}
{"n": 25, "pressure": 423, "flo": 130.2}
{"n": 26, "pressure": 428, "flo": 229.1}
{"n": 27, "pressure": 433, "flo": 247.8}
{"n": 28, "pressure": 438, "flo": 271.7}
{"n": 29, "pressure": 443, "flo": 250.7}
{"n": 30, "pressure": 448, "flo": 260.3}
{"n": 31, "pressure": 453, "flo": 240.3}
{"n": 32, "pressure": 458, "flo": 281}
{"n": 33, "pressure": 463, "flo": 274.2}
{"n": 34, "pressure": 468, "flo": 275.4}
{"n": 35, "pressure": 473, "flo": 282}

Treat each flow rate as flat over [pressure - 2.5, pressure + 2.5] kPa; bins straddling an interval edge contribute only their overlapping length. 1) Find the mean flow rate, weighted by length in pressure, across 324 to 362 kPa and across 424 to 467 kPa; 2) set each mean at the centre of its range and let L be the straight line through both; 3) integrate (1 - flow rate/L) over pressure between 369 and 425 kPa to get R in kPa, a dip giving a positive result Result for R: 6.7 kPa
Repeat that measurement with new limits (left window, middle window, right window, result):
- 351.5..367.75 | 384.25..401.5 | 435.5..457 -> 1.7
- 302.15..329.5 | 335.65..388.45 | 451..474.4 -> 4.1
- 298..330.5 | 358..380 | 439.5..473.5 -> 1.4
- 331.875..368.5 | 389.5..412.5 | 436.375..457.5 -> 1.9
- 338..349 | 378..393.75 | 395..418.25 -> 0.8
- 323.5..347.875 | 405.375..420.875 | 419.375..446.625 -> 0.1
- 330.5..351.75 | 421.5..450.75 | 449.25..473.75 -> 3.8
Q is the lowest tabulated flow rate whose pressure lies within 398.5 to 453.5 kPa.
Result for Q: 130.2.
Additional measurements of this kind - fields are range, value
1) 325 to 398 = 213.5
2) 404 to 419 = 227.4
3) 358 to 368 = 258.3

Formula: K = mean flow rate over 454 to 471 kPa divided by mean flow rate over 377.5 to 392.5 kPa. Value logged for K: 1.15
